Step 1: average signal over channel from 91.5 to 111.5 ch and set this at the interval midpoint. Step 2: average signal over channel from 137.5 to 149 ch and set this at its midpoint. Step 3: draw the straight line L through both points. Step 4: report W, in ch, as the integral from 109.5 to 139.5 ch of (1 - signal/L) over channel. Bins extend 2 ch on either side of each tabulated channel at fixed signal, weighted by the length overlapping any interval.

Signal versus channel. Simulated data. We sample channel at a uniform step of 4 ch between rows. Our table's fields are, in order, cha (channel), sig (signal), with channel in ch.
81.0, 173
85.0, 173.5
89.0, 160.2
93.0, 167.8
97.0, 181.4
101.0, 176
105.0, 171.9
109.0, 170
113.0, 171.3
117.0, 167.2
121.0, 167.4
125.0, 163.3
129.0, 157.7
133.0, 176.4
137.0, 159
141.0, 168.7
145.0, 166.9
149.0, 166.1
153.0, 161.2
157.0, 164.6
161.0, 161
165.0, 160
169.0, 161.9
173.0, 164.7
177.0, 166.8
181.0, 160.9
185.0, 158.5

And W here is 0.6 ch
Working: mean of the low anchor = 174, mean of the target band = 166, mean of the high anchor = 166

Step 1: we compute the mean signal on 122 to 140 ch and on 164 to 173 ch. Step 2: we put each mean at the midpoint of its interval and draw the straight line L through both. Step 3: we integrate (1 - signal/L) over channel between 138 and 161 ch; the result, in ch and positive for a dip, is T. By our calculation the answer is -0.2 ch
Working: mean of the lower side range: 165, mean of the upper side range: 162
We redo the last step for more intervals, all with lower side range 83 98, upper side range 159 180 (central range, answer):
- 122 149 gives 0.1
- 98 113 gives -0.4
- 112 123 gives -0.1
